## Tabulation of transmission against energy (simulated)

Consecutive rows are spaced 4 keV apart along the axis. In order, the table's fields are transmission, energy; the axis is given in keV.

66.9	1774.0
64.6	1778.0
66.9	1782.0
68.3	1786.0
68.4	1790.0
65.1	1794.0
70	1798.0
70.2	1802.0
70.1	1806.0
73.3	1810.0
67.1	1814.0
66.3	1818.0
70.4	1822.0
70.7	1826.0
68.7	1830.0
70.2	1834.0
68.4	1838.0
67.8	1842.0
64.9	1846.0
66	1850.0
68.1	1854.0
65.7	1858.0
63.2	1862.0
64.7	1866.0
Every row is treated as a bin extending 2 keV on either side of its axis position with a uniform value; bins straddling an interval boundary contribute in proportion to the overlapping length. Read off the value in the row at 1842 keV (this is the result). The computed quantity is 67.8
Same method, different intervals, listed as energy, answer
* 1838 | 68.4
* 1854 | 68.1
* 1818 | 66.3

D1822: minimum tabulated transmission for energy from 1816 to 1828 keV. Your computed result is 66.3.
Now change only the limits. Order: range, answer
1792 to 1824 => 65.1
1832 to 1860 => 64.9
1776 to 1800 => 64.6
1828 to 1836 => 68.7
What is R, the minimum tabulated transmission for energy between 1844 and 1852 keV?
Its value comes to 64.9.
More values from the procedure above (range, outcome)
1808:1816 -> 67.1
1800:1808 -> 70.1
